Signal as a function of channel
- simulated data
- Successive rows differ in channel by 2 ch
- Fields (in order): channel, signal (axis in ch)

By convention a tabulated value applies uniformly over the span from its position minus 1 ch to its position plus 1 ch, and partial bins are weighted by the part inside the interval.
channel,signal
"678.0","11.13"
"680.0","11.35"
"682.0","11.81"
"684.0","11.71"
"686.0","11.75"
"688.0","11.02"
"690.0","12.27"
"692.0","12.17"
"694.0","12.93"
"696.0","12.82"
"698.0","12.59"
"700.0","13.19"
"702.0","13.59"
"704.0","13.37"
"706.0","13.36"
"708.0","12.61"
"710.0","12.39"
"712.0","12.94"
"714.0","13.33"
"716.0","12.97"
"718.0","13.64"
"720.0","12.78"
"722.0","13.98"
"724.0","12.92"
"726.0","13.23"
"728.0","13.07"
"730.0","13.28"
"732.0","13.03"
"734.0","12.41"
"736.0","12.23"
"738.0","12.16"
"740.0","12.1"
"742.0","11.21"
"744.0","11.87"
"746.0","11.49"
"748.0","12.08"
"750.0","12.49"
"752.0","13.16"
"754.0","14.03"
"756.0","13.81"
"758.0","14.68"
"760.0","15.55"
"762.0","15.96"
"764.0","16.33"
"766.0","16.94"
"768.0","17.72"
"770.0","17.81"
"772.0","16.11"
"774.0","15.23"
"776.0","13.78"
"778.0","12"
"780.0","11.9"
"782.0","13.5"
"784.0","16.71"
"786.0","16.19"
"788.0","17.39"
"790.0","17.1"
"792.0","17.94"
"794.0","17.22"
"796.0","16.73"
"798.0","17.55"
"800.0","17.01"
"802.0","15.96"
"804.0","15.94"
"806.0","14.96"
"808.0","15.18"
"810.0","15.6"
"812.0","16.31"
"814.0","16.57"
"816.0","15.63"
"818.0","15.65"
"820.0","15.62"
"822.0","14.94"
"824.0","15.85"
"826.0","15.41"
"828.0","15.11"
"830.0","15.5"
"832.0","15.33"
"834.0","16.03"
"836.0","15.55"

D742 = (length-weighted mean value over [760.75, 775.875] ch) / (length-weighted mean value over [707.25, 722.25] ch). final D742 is 1.26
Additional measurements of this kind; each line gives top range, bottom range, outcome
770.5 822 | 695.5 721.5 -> 1.21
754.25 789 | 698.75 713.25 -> 1.18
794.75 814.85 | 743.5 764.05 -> 1.18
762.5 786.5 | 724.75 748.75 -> 1.24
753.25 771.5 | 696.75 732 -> 1.21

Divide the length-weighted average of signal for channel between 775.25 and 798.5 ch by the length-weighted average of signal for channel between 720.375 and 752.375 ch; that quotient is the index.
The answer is 1.25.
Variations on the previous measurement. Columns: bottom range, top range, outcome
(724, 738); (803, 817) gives 1.23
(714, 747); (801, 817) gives 1.24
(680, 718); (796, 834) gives 1.26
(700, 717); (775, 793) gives 1.16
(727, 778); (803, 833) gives 1.12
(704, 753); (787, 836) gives 1.27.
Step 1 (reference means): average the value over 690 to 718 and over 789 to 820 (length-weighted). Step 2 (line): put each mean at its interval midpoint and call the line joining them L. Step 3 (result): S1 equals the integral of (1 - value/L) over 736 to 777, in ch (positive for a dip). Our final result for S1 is 1.6 ch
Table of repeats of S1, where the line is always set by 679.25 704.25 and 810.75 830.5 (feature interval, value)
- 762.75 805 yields -3.8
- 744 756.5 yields 1.0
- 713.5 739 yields 0.4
